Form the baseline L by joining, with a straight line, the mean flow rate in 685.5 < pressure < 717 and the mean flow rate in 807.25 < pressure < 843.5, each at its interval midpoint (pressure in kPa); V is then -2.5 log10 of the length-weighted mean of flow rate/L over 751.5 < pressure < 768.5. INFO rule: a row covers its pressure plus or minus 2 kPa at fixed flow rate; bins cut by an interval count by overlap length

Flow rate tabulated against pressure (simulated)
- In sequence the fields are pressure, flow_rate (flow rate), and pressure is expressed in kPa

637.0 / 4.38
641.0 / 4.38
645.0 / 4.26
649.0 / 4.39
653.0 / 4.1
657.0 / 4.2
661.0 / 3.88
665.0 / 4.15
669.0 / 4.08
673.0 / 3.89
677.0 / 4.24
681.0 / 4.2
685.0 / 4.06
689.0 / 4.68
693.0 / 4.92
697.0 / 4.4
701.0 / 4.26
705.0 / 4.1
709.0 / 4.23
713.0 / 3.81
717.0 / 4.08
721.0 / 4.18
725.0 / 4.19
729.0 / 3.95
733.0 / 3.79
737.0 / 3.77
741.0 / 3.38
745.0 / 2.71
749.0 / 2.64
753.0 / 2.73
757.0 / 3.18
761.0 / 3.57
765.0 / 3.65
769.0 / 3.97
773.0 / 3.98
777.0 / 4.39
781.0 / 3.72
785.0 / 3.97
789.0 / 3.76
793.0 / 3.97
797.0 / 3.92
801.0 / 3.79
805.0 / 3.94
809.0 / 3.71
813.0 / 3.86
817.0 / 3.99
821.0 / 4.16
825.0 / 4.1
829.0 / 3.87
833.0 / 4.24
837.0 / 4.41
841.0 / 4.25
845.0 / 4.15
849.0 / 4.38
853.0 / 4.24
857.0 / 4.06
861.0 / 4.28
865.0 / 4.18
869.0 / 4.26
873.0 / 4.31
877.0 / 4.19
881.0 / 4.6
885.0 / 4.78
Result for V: 0.24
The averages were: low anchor 4.31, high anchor 4.07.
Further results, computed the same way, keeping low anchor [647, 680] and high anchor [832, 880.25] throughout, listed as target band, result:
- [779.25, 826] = 0.08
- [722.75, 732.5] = 0.04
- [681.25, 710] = -0.06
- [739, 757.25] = 0.40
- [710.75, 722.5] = 0.04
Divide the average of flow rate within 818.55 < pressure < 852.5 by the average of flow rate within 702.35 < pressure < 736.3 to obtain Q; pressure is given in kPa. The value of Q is 1.04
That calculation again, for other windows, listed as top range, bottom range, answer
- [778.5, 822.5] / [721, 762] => 1.14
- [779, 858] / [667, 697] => 0.94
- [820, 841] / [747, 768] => 1.30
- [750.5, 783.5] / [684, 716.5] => 0.85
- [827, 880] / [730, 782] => 1.21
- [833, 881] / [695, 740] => 1.05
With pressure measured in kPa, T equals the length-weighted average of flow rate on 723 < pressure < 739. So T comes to 3.93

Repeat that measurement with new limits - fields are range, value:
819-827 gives 4.13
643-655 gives 4.25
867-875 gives 4.29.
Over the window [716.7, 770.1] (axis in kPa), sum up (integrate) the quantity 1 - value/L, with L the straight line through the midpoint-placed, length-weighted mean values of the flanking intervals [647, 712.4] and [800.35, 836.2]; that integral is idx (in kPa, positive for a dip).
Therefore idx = 7.6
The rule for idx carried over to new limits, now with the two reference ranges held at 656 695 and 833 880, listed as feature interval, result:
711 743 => 2.59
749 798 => 6.44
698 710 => 0.07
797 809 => 1.13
